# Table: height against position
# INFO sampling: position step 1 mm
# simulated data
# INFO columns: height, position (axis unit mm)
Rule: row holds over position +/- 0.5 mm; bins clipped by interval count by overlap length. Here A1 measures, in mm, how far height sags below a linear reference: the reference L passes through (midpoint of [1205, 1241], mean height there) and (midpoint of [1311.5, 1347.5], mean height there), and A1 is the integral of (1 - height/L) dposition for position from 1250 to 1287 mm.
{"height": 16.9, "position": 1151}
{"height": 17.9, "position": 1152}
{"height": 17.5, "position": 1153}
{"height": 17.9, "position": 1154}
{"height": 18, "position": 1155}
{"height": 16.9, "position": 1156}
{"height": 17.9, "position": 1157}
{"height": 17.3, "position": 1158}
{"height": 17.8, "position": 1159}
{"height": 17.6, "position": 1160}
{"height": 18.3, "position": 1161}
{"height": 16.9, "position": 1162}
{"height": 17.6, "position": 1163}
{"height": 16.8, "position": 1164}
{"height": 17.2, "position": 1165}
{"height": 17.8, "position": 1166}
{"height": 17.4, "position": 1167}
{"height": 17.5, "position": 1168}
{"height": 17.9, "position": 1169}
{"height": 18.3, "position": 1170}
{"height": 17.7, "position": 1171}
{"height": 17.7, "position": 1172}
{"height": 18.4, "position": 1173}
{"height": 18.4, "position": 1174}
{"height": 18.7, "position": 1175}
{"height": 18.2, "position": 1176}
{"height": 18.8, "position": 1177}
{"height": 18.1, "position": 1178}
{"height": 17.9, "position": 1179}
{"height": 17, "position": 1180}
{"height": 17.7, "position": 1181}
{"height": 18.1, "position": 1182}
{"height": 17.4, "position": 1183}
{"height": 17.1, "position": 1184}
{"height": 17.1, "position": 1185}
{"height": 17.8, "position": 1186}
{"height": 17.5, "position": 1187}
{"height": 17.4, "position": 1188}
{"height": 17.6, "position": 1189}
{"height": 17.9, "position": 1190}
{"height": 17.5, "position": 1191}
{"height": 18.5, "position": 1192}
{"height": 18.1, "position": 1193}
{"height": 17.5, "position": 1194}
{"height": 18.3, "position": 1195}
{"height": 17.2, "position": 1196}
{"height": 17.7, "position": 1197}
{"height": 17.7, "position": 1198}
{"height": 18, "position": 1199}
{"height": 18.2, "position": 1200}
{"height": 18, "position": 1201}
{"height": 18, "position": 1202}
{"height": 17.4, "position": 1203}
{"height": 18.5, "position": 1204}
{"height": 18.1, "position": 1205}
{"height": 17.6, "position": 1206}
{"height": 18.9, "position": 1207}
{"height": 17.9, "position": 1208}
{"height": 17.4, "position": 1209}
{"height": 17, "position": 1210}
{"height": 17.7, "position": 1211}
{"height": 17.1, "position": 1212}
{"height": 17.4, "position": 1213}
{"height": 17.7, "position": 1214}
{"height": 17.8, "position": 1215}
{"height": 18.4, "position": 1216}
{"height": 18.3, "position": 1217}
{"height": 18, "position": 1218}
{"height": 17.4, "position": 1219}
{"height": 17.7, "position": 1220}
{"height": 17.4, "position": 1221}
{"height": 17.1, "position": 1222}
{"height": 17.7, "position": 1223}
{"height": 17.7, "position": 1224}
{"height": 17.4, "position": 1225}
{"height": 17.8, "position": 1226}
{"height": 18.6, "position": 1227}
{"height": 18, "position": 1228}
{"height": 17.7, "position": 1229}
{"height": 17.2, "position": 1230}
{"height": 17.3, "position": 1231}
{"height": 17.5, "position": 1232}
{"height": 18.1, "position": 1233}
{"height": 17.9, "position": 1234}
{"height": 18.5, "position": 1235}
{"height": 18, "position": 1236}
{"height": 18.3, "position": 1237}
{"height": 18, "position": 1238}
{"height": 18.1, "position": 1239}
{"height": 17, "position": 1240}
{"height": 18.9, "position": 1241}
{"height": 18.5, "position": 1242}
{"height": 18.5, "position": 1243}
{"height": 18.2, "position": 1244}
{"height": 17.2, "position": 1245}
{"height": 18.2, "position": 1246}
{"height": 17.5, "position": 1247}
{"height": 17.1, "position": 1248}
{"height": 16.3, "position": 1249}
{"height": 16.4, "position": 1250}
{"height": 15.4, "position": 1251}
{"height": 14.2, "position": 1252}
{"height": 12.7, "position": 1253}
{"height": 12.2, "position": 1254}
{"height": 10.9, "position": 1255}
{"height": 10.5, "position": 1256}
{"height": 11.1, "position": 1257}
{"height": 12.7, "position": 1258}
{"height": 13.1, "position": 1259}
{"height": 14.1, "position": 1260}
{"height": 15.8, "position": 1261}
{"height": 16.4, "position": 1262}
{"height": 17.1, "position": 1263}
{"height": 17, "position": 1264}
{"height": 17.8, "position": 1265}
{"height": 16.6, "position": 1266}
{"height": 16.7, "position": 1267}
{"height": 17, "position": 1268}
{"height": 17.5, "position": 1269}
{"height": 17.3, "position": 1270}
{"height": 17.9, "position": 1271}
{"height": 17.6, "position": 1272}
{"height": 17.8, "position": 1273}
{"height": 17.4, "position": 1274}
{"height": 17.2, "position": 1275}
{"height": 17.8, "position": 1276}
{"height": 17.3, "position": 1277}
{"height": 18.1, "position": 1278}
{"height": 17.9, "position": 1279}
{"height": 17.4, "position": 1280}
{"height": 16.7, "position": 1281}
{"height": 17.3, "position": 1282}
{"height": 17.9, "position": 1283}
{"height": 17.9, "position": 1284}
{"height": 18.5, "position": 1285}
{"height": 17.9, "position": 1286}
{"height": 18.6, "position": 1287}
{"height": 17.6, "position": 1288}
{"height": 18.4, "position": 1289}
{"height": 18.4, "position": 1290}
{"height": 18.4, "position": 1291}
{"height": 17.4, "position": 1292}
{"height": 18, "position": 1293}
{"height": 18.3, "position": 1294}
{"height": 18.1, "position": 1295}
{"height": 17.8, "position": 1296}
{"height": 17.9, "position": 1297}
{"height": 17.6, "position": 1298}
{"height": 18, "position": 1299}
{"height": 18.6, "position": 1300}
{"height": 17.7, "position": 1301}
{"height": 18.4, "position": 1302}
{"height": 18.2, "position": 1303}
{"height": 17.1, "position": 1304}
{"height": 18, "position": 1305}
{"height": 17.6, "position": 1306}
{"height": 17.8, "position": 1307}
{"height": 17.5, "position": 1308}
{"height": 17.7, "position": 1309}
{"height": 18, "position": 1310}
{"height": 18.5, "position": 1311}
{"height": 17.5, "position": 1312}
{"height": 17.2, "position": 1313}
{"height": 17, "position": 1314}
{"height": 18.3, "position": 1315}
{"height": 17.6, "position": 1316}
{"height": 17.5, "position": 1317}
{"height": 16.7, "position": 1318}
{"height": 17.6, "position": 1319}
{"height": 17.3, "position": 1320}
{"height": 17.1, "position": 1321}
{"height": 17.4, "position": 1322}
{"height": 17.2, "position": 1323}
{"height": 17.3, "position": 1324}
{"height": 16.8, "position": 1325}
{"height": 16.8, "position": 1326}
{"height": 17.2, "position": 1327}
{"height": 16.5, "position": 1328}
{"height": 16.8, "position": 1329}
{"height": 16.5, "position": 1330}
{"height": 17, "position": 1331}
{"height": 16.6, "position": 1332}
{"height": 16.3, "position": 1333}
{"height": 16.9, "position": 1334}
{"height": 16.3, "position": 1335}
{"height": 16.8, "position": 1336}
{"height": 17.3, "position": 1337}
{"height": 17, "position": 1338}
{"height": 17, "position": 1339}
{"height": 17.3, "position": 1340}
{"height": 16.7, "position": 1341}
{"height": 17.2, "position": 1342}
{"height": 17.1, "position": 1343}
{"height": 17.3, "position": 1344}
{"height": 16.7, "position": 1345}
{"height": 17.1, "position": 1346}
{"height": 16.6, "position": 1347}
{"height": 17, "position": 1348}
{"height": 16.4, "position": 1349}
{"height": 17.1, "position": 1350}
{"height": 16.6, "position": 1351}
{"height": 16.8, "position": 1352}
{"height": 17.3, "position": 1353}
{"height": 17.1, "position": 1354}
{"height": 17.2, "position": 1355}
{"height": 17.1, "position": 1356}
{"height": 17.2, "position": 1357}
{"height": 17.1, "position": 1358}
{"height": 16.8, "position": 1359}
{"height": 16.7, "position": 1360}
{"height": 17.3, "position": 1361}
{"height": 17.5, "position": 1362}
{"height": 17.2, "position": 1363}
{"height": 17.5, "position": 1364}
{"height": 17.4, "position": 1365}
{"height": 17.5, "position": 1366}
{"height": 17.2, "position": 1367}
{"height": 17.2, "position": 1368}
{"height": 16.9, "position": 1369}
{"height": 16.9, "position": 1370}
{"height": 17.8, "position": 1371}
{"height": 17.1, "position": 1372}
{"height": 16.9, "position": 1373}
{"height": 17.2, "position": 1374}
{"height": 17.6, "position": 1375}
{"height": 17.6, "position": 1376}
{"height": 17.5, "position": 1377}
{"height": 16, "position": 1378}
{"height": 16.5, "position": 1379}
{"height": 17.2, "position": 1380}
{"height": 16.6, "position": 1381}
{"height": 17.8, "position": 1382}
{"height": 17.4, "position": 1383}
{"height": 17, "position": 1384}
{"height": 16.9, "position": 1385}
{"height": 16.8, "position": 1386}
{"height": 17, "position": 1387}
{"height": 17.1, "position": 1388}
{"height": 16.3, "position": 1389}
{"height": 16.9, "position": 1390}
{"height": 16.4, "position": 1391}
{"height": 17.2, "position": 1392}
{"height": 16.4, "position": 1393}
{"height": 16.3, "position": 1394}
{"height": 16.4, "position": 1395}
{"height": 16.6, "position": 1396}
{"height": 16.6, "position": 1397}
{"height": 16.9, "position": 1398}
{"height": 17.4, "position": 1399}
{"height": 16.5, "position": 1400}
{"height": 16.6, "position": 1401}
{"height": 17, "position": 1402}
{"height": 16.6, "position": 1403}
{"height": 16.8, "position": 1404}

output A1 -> 2.8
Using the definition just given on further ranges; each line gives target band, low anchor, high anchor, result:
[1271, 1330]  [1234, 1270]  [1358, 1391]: -4.1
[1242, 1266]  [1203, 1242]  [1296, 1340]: 3.2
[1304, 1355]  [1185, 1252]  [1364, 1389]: 0.5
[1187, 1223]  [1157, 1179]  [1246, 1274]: -1.9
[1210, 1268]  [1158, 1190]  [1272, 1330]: 3.1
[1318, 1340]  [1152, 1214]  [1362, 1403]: 0.3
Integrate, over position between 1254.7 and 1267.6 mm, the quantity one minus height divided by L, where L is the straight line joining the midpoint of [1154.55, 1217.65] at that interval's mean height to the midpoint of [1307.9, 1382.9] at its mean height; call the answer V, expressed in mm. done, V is 2.1 mm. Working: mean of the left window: 17.8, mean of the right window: 17.1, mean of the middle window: 14.7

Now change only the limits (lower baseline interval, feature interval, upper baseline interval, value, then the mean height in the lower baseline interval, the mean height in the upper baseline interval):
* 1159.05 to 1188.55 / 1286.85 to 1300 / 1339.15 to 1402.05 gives -0.6 mm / 17.7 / 17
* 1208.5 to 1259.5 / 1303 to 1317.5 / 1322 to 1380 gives -0.6 mm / 16.8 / 17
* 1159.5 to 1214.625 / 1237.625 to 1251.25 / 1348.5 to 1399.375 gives 0.0 mm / 17.8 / 17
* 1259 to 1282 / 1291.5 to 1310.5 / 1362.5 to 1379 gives -0.9 mm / 17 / 17.2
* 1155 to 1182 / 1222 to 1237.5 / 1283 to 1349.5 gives -0.2 mm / 17.8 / 17.4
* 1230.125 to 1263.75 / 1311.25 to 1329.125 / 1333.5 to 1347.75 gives -0.5 mm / 16.1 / 17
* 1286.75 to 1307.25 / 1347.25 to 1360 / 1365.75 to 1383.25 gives 0.3 mm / 18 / 17.2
